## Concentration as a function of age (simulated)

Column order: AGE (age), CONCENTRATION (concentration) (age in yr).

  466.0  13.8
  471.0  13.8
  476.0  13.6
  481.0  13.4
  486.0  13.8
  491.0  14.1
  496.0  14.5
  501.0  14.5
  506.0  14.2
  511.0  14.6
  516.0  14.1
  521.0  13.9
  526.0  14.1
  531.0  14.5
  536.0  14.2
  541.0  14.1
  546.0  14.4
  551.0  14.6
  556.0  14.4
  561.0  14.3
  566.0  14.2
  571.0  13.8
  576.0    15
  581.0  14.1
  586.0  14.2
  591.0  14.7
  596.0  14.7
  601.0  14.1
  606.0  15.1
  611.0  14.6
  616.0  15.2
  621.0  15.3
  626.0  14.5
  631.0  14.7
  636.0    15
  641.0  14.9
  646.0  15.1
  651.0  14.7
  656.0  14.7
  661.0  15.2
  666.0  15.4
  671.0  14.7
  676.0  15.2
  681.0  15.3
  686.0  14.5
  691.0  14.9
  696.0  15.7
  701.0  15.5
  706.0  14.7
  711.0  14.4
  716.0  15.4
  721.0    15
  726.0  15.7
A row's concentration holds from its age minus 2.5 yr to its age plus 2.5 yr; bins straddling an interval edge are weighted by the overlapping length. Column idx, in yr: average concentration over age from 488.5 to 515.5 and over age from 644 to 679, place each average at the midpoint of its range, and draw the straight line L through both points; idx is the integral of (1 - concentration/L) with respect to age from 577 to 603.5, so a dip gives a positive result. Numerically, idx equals 0.6 yr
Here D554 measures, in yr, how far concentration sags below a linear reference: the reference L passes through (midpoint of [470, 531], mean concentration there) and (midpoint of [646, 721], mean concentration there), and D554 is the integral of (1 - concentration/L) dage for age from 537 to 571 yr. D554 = 0.2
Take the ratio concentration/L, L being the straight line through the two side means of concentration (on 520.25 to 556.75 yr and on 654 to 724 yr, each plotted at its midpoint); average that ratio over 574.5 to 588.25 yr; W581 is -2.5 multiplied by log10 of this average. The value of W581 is 0.01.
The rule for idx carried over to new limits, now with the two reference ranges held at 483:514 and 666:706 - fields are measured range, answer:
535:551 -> 0.2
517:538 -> 0.3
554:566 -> 0.2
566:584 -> 0.4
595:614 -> 0.1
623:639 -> 0.1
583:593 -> 0.2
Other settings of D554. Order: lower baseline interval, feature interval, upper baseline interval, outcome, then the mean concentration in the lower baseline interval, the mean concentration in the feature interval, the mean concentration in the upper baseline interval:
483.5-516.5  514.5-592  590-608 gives 1.0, 14.3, 14.3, 14.6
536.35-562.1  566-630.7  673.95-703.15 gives 0.2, 14.3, 14.6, 15.2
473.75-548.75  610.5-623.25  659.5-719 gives -0.4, 14.1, 15.1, 15.1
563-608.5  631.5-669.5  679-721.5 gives -0.5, 14.4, 15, 15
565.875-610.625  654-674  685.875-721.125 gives -0.2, 14.5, 15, 15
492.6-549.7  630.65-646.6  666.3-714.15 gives -0.2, 14.3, 14.9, 15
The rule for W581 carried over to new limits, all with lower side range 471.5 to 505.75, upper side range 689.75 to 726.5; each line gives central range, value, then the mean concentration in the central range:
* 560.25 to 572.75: 0.02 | 14.1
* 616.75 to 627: -0.02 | 15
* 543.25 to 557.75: -0.01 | 14.5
